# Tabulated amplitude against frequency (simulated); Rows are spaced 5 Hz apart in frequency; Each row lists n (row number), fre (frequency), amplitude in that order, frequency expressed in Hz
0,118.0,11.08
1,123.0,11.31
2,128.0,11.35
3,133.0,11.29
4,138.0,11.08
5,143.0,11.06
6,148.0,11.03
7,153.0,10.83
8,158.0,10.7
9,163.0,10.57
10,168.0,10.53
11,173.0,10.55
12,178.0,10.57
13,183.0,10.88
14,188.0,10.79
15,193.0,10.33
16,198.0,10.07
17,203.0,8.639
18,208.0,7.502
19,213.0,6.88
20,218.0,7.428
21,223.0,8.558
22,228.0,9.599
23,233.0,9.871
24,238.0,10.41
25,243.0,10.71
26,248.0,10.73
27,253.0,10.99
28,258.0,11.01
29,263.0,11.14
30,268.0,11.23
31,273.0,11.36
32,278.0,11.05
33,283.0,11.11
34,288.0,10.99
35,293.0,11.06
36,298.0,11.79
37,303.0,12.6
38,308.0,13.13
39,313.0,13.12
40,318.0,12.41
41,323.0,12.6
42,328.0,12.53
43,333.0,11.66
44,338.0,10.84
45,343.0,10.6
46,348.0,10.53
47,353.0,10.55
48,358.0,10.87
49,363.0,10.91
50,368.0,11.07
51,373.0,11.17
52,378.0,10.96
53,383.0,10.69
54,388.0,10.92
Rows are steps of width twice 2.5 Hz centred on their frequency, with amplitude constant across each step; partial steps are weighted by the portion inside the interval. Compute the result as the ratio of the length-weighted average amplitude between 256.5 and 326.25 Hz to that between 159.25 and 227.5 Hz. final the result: 1.24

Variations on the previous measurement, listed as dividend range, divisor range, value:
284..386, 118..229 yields 1.14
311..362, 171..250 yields 1.20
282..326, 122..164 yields 1.10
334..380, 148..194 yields 1.02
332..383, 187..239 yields 1.21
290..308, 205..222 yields 1.61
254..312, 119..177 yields 1.05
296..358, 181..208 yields 1.20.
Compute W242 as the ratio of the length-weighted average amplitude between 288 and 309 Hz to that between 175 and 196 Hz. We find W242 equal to 1.1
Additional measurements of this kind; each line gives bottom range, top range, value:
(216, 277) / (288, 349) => 1.16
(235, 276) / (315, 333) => 1.13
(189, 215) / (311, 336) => 1.40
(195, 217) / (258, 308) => 1.38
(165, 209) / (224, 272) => 1.05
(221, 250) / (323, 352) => 1.13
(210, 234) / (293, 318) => 1.49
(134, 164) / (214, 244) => 0.85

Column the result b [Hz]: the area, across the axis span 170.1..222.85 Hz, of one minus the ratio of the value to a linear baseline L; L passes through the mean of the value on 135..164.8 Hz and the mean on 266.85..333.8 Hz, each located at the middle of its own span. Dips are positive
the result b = 8.8 Hz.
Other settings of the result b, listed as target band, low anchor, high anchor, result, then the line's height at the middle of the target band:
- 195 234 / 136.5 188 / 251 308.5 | 8.87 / 11.1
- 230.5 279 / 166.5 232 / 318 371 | -3.46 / 10.1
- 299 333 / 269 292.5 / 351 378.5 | -4.83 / 11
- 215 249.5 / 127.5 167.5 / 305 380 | 5.13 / 11.2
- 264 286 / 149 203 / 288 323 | 1.25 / 11.9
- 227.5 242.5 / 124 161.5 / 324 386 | 1.29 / 11.1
